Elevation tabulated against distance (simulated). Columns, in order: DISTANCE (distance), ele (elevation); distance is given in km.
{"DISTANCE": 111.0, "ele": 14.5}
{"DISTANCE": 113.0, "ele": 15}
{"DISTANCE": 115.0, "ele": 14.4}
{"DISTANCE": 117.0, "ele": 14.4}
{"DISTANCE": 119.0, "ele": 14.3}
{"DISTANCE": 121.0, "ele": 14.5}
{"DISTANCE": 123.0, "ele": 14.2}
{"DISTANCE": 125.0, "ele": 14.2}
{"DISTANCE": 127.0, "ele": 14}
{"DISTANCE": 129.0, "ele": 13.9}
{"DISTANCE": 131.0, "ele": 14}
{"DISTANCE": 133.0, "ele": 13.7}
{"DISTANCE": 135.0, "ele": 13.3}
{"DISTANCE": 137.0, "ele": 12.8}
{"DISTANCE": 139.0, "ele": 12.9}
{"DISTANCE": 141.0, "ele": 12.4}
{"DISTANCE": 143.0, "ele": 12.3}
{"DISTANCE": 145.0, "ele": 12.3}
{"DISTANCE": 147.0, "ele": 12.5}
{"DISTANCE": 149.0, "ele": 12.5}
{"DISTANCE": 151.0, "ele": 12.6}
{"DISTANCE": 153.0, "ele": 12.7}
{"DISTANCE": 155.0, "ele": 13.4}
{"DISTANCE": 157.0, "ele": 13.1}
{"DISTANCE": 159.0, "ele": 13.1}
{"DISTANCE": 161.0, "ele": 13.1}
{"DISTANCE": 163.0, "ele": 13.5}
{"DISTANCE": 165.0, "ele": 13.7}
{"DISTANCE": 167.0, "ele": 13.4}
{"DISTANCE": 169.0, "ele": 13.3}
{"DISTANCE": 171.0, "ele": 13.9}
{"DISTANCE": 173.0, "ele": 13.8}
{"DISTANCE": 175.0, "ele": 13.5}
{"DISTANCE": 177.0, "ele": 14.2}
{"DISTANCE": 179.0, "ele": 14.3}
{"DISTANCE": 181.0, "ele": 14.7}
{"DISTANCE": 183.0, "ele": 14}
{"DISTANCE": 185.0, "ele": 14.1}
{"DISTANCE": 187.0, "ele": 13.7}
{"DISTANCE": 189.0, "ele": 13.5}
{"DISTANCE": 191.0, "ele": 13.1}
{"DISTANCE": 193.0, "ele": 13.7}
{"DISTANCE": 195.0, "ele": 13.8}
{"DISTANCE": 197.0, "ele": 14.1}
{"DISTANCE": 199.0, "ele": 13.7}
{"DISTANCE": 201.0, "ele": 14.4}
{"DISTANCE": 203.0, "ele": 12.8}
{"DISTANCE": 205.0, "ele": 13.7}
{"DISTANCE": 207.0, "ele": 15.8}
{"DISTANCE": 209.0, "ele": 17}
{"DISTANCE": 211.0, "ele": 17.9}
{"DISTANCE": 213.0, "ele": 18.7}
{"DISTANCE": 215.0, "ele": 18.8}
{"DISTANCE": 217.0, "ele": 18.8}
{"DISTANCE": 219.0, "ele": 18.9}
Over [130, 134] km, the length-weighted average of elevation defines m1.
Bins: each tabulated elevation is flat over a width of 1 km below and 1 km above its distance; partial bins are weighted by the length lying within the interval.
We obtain 13.8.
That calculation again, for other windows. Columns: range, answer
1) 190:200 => 13.7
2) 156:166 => 13.3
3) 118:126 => 14.3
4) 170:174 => 13.9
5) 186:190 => 13.6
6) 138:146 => 12.5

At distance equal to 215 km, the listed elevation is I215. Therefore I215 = 18.8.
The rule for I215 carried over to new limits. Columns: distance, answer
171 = 13.9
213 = 18.7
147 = 12.5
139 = 12.9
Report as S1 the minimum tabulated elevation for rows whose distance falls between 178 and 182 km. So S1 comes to 14.3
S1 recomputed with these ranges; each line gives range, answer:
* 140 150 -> 12.3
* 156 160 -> 13.1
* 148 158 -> 12.5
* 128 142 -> 12.4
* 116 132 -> 13.9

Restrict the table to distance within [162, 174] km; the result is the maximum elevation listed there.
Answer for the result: 13.9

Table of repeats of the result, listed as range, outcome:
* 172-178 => 14.2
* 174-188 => 14.7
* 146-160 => 13.4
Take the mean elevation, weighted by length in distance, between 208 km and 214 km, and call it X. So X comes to 17.9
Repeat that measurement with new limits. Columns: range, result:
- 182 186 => 14.1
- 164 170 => 13.5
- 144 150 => 12.4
